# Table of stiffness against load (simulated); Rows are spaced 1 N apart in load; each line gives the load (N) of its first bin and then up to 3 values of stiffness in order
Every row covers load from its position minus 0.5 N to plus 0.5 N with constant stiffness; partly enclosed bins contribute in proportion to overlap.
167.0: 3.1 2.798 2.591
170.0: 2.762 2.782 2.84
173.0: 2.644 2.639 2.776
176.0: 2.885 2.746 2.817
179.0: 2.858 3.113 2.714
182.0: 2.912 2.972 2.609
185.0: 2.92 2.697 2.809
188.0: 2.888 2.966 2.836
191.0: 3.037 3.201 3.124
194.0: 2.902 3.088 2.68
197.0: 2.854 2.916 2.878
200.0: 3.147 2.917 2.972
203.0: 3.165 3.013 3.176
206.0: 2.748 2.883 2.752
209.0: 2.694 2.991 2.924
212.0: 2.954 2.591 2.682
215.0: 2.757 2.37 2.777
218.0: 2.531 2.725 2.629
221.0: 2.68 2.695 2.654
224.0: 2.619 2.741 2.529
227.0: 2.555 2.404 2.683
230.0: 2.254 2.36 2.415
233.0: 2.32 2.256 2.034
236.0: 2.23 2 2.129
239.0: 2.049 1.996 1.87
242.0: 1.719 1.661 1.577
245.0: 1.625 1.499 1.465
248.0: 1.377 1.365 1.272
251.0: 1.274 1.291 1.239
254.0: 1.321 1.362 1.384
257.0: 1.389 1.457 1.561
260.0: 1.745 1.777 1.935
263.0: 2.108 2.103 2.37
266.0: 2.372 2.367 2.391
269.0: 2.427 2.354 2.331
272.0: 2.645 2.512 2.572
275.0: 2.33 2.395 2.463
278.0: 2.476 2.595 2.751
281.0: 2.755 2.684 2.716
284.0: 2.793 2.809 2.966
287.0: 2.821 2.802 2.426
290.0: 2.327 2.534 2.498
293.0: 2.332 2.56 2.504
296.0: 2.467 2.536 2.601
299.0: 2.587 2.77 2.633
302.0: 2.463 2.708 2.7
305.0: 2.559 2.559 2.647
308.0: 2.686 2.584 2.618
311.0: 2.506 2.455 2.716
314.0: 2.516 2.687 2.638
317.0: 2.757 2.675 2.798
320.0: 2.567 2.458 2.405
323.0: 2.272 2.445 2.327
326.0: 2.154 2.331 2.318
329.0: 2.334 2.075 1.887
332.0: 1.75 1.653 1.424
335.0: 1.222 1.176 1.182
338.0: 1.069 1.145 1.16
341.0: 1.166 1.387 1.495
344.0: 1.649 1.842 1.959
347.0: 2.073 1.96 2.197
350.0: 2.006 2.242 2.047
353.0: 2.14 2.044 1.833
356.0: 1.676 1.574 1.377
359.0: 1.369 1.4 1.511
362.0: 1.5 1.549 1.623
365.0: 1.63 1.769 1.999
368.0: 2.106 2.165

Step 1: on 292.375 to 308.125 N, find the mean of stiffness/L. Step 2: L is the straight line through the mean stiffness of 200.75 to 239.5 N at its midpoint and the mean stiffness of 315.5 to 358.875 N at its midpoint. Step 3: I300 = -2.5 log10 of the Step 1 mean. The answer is -0.203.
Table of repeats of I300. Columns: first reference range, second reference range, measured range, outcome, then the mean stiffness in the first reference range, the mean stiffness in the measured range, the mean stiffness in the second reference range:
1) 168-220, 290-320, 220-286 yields 0.26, 2.84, 2.13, 2.59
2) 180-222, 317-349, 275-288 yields -0.18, 2.86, 2.68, 1.9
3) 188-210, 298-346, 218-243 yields 0.18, 2.95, 2.35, 2.18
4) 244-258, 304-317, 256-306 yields -0.21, 1.38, 2.42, 2.61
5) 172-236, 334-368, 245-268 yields 0.38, 2.76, 1.65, 1.64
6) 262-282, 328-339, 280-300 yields -0.20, 2.43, 2.62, 1.59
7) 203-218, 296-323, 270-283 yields 0.05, 2.81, 2.54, 2.6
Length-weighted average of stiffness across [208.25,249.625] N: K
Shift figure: 2.3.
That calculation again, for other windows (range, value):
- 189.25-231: 2.79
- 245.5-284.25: 2.03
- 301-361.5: 2.06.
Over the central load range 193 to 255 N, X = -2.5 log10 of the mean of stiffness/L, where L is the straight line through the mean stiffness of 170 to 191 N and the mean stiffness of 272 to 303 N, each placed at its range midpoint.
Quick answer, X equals 0.16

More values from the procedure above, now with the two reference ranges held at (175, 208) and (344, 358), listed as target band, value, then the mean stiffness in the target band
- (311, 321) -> -0.218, 2.63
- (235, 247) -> 0.380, 1.84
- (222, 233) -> 0.073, 2.52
